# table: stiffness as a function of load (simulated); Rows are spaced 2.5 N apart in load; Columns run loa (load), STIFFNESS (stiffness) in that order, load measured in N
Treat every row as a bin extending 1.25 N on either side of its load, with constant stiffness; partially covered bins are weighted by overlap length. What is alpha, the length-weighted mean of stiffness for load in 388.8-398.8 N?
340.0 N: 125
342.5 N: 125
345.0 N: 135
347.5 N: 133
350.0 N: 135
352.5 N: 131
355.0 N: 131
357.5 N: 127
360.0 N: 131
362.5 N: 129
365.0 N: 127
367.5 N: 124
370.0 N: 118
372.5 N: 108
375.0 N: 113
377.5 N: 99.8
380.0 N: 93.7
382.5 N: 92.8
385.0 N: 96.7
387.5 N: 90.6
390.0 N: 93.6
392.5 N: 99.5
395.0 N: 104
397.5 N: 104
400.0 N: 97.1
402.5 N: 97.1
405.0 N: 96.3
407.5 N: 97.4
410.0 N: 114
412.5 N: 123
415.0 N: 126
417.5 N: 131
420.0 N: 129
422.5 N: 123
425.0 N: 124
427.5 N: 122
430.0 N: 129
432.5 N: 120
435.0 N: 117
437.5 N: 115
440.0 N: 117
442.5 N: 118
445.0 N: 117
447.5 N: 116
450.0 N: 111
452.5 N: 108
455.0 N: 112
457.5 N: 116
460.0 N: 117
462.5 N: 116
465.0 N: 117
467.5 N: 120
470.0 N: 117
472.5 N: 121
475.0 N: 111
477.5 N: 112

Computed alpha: 100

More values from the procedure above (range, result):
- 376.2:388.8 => 94.8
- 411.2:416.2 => 124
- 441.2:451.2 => 116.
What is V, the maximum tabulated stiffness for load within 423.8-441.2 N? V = 129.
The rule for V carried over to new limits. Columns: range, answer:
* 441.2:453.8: 118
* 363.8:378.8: 127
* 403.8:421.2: 131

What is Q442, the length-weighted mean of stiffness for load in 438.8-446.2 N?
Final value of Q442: 117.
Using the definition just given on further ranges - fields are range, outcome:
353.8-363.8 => 129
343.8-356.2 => 133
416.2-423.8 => 128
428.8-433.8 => 124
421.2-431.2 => 124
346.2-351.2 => 134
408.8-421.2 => 125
